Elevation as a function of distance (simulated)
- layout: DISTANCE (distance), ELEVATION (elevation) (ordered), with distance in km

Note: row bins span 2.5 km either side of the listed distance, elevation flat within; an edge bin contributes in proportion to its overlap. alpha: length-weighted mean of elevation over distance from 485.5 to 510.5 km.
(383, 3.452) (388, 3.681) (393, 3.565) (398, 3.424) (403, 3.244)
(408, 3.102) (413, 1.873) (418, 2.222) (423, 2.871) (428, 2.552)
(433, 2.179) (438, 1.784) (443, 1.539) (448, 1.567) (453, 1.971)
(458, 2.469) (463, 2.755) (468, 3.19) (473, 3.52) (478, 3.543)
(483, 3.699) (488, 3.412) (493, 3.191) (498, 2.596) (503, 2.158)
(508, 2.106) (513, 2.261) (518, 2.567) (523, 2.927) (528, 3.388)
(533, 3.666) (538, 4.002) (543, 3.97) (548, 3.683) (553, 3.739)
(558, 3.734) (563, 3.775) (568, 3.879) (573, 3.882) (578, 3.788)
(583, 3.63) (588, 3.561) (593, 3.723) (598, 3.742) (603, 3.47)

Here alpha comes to 2.69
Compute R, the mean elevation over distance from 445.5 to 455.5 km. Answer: 1.77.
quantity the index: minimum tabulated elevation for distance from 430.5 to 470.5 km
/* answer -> 1.539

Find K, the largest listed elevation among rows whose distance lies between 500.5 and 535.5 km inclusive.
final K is 3.666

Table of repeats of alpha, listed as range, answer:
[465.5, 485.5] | 3.49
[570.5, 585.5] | 3.77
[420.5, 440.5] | 2.35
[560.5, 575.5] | 3.85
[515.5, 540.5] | 3.31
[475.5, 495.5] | 3.46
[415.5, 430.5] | 2.55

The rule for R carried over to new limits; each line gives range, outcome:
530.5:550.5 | 3.83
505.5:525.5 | 2.47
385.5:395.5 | 3.62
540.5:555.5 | 3.8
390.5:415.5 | 3.04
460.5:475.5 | 3.16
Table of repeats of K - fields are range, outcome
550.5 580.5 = 3.882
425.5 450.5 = 2.552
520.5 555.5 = 4.002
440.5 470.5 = 3.19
